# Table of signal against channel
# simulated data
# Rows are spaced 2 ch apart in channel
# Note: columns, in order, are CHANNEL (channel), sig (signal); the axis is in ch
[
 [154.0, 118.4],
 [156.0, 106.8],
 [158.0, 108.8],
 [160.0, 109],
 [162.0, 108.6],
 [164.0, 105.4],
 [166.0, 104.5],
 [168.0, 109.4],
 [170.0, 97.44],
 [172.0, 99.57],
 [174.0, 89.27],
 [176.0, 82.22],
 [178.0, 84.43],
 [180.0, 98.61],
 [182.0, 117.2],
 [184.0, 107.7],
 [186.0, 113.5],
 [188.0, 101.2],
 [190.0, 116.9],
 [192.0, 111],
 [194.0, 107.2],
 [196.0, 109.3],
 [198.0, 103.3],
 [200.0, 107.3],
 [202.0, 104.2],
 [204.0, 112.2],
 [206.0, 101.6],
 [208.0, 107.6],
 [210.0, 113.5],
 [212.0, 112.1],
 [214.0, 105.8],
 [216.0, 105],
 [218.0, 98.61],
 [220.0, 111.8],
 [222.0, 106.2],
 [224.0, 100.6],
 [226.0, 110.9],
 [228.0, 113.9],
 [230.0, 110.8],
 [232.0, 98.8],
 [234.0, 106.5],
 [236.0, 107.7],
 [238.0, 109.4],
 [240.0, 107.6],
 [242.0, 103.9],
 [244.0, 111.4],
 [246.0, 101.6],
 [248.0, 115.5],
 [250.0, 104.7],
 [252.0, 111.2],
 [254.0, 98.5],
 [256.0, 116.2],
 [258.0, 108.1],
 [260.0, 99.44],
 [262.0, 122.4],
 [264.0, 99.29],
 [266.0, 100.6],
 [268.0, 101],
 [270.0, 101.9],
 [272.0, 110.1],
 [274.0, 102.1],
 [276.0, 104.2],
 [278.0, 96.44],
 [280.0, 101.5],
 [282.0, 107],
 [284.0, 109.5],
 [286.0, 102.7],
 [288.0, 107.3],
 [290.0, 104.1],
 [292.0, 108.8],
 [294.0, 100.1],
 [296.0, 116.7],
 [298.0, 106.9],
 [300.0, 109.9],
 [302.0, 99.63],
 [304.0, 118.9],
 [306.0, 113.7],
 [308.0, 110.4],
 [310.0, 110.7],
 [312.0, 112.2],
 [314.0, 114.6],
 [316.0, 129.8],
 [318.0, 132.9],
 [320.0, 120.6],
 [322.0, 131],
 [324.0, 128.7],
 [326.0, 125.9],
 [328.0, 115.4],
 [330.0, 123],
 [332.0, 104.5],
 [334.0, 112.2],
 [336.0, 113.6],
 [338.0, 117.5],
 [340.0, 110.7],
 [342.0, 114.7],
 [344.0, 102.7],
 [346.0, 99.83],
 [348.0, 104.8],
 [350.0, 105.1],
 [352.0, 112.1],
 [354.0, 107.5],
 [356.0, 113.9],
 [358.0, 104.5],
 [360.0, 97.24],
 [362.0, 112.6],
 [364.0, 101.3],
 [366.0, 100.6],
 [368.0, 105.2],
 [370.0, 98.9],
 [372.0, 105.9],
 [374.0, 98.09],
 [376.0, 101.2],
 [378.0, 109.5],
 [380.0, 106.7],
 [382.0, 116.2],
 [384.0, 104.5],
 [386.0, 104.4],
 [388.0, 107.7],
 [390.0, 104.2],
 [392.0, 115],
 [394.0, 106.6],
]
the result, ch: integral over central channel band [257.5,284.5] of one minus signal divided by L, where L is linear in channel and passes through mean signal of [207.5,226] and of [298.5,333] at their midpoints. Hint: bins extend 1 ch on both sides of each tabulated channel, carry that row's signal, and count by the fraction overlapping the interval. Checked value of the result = 2.0 ch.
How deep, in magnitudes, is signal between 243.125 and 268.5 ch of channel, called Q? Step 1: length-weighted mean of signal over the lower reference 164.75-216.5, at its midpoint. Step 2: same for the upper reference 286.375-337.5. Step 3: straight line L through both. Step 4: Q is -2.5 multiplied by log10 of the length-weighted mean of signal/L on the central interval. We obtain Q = 0.031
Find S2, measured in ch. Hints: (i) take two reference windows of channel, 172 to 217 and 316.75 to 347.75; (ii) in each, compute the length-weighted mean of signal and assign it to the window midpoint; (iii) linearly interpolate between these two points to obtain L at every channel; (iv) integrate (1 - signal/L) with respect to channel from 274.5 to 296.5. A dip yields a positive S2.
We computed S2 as 1.5 ch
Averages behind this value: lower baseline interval 105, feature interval 105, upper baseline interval 117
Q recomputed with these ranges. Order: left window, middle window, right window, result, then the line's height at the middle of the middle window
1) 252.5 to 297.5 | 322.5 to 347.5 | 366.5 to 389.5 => -0.09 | 105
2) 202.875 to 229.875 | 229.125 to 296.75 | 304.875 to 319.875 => 0.07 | 113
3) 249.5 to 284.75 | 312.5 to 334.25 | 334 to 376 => -0.15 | 106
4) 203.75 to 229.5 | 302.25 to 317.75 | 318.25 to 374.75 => -0.06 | 110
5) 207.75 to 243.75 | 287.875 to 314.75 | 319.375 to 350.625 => 0.03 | 112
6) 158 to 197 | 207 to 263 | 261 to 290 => -0.04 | 104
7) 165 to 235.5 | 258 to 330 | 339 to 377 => -0.06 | 105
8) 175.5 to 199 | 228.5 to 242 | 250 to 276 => -0.01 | 105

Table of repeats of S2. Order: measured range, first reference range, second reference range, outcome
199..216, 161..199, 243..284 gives -0.6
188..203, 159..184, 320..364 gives -0.8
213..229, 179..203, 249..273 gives 0.1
